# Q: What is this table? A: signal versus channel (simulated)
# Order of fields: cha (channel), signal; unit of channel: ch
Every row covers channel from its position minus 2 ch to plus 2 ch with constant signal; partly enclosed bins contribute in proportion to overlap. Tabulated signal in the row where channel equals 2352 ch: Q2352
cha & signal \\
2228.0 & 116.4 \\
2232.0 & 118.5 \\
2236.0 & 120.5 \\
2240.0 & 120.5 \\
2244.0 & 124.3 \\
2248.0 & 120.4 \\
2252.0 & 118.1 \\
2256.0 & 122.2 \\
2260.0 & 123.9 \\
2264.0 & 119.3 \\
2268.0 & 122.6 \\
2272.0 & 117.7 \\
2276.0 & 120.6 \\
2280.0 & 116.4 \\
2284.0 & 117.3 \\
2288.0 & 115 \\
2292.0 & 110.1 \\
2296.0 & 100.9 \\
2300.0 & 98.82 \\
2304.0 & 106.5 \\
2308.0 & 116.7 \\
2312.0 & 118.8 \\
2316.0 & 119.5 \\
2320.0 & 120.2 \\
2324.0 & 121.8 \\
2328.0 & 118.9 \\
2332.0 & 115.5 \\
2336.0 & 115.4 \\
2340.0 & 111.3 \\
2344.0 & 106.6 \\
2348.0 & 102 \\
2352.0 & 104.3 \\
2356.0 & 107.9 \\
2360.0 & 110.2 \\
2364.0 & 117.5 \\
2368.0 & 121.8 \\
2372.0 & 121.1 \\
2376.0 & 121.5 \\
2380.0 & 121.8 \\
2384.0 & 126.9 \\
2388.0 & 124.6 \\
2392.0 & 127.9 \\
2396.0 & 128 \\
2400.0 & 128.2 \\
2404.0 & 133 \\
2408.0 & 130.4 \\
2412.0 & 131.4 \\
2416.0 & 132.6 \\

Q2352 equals 104.3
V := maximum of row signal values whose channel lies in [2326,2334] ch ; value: 118.9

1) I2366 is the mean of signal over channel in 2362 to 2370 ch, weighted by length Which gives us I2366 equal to 120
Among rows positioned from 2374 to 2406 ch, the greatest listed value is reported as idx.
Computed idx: 133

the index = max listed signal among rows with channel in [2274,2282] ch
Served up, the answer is 120.6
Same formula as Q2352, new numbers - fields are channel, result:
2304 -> 106.5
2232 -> 118.5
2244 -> 124.3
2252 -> 118.1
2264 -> 119.3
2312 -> 118.8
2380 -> 121.8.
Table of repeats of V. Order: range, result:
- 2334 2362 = 115.4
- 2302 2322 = 120.2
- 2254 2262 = 123.9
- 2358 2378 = 121.8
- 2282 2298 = 117.3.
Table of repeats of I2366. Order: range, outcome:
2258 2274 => 121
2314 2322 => 120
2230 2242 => 120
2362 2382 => 121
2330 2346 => 112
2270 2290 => 117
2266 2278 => 120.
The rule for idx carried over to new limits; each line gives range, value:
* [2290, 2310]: 116.7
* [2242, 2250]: 124.3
